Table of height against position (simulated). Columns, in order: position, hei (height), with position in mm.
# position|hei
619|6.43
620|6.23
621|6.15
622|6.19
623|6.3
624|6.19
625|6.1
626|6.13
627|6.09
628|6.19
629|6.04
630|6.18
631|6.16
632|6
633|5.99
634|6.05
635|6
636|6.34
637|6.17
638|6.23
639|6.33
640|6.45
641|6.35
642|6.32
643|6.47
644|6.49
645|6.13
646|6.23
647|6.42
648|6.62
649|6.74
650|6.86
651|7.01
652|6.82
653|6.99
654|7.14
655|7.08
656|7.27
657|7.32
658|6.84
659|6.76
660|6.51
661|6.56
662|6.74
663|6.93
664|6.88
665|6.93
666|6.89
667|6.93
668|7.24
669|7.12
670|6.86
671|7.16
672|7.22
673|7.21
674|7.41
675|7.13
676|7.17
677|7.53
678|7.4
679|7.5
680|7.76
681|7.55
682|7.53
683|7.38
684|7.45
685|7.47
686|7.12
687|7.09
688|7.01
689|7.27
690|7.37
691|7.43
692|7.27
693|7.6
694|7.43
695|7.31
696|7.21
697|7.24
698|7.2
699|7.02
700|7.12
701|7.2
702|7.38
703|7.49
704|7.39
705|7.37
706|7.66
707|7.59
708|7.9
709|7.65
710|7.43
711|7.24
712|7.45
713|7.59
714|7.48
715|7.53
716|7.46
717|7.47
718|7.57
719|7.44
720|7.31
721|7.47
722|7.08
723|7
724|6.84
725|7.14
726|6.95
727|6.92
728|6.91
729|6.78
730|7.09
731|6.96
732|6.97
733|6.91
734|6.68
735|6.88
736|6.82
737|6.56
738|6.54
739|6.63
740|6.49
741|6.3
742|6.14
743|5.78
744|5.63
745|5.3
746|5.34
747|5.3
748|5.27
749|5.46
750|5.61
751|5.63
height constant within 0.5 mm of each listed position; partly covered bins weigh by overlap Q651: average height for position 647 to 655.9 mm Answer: 6.9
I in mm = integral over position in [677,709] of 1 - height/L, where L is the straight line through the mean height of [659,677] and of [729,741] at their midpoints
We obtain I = -2.20 mm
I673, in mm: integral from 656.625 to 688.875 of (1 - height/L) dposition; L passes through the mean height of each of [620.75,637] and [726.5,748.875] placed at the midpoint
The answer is -4.8 mm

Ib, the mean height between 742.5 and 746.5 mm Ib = 5.51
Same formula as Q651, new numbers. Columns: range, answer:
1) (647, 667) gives 6.88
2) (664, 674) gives 7.07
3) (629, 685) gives 6.81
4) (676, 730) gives 7.33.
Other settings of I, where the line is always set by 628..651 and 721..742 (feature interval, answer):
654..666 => -0.89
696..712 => -1.72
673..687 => -1.84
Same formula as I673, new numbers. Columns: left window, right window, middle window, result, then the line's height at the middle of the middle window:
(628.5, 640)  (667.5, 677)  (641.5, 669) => -0.3 mm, 6.72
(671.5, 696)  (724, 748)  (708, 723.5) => -1.4 mm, 6.81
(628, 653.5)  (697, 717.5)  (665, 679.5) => -0.7 mm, 6.87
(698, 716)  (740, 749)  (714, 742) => -2.3 mm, 6.45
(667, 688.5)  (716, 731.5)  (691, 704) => -0.1 mm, 7.23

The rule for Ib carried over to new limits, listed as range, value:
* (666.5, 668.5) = 7.08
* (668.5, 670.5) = 6.99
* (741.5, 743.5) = 5.96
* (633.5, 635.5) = 6.03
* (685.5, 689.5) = 7.12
